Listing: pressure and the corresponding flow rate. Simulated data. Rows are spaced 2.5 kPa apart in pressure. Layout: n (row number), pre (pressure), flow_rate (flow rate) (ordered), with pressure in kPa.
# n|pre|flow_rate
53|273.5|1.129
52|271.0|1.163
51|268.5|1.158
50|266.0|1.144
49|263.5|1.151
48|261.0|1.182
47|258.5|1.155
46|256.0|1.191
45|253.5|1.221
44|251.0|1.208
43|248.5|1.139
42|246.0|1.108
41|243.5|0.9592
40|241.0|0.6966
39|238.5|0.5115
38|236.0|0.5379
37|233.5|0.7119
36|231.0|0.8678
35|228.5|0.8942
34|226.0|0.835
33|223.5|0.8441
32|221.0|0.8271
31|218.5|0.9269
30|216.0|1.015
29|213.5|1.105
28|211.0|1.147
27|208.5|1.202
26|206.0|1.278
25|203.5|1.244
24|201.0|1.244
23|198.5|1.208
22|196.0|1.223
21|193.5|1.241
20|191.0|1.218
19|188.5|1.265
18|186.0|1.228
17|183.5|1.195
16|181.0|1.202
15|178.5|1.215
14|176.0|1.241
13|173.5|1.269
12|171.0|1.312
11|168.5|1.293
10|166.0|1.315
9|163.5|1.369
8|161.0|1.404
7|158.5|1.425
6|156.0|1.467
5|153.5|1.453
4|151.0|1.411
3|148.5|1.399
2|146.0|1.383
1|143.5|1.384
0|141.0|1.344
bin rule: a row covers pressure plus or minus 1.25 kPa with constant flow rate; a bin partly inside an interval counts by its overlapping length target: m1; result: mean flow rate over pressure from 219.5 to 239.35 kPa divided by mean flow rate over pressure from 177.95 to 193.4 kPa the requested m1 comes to 0.62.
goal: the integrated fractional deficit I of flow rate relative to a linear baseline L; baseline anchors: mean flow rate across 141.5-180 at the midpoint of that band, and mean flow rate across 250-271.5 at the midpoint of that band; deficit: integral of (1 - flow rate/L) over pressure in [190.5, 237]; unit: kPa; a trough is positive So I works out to 8.6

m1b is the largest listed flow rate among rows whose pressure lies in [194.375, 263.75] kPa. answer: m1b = 1.278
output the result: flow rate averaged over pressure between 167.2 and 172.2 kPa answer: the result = 1.3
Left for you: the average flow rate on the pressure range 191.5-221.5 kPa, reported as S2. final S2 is 1.15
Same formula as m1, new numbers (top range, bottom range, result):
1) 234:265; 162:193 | 0.79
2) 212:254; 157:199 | 0.71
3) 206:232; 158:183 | 0.76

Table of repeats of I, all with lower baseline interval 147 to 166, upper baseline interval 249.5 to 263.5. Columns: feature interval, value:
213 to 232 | 5.4 kPa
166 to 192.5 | 2.2 kPa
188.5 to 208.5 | 1.2 kPa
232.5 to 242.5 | 5.0 kPa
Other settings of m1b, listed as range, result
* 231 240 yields 0.8678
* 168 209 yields 1.312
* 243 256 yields 1.221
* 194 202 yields 1.244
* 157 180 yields 1.425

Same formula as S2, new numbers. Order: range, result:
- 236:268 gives 1.04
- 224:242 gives 0.728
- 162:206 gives 1.25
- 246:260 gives 1.18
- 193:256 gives 1.01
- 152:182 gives 1.33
